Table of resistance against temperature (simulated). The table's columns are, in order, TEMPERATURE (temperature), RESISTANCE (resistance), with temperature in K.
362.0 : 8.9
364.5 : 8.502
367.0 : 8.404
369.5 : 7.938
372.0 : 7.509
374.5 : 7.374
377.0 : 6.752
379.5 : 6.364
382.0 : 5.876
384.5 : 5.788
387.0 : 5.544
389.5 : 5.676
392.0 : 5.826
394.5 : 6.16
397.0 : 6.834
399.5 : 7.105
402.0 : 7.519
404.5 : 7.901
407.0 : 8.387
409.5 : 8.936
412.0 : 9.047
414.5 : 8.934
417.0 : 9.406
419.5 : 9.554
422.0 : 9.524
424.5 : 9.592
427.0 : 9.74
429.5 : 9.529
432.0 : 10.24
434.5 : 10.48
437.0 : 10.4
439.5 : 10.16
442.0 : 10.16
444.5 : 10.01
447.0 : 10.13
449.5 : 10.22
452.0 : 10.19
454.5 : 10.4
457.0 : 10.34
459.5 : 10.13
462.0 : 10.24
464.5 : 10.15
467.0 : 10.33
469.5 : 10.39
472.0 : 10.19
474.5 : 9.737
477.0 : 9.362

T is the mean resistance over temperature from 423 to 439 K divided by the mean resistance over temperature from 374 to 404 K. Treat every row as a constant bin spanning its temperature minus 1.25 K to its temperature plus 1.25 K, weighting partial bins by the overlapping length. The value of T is 1.6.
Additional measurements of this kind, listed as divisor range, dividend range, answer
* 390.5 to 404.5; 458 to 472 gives 1.51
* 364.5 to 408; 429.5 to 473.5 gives 1.48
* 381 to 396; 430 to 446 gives 1.75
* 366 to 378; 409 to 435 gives 1.26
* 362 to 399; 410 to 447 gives 1.43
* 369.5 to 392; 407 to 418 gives 1.40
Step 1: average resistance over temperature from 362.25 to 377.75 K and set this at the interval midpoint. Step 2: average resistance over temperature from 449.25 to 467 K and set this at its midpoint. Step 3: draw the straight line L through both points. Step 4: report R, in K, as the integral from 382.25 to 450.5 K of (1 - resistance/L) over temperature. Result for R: 4.5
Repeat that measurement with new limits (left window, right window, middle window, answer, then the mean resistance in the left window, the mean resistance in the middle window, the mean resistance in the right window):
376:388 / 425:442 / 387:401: 1.47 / 6.06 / 6.27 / 10.1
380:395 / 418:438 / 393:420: -1.23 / 5.82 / 8.1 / 9.87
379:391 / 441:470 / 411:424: -2.43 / 5.82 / 9.31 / 10.2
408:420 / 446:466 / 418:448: -1.01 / 9.14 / 9.95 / 10.2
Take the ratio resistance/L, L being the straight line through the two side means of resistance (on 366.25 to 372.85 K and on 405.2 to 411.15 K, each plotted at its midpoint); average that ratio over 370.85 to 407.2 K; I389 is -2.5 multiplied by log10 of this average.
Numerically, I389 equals 0.24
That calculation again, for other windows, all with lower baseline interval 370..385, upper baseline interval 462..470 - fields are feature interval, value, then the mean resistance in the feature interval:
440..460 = -0.06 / 10.2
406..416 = -0.10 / 8.85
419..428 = -0.12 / 9.6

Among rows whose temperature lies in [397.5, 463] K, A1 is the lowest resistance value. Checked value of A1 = 7.105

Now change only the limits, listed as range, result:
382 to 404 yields 5.544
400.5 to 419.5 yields 7.519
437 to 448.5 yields 10.01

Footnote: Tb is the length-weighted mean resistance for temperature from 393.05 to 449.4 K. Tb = 9.09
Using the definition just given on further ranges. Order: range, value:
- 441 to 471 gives 10.2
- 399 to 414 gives 8.24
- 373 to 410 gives 6.76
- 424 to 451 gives 10.1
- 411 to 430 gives 9.42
